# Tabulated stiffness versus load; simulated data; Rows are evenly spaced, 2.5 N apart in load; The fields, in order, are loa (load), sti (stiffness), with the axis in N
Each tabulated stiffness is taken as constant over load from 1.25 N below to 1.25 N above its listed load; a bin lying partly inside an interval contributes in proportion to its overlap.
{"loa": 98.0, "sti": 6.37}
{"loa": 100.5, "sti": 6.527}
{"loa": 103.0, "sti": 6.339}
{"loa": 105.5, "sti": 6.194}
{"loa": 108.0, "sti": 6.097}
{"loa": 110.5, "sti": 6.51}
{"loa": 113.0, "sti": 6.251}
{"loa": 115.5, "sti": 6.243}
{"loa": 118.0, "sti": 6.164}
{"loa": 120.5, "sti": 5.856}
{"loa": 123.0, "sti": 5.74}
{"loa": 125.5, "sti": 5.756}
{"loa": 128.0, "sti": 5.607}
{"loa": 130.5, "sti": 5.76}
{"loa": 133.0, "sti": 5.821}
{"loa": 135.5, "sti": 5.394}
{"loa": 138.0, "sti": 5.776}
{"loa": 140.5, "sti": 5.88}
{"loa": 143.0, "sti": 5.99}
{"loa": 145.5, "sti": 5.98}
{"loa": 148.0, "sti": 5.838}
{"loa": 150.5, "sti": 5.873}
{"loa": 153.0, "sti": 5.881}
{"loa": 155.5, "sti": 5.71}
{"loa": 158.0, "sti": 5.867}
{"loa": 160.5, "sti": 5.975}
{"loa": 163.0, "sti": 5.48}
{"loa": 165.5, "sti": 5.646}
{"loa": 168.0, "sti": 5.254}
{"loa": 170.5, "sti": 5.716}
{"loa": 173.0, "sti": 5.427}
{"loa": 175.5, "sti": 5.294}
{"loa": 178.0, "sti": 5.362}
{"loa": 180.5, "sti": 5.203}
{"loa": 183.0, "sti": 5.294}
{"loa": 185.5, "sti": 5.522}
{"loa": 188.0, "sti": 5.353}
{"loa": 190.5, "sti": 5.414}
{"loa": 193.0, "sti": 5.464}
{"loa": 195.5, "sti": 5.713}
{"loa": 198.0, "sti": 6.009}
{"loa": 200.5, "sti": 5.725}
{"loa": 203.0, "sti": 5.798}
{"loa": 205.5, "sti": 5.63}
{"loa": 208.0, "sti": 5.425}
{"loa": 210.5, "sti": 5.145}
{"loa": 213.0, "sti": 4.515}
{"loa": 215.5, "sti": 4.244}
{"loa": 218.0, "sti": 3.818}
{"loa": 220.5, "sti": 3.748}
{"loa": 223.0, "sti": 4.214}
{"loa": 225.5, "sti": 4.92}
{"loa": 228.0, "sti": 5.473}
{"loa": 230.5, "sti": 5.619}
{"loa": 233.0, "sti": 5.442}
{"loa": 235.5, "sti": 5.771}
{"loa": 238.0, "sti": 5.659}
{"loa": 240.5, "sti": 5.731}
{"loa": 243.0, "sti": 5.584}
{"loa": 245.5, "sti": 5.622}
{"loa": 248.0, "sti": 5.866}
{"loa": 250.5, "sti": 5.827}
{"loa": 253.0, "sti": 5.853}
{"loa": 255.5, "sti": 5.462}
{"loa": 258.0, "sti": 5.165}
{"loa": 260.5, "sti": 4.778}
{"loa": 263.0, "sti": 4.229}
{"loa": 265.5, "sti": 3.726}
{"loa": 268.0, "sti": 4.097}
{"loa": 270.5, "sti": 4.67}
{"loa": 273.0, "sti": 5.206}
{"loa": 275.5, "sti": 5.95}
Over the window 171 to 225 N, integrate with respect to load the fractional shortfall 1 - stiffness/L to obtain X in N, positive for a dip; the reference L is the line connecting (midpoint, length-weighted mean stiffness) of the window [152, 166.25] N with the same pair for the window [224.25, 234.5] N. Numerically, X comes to 3.8 N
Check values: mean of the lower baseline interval 5.76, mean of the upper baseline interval 5.37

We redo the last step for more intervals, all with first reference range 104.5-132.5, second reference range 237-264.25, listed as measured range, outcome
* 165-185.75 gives 1.3 N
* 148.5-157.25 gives 0.1 N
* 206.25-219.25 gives 2.2 N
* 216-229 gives 2.7 N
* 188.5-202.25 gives 0.0 N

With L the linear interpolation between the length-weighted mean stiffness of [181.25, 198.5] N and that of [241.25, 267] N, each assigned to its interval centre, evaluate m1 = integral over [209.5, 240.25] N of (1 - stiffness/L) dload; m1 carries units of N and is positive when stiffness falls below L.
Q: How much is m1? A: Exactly 2.5 N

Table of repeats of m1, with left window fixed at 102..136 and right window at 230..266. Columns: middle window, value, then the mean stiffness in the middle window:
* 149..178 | 0.73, 5.64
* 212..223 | 2.87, 4.09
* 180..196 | 0.69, 5.42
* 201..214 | 0.55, 5.34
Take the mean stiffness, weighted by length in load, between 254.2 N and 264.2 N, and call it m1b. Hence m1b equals 4.92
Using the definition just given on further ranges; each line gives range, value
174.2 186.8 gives 5.34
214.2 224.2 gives 4.01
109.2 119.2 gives 6.29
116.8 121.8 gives 6.01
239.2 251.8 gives 5.73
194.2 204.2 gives 5.81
